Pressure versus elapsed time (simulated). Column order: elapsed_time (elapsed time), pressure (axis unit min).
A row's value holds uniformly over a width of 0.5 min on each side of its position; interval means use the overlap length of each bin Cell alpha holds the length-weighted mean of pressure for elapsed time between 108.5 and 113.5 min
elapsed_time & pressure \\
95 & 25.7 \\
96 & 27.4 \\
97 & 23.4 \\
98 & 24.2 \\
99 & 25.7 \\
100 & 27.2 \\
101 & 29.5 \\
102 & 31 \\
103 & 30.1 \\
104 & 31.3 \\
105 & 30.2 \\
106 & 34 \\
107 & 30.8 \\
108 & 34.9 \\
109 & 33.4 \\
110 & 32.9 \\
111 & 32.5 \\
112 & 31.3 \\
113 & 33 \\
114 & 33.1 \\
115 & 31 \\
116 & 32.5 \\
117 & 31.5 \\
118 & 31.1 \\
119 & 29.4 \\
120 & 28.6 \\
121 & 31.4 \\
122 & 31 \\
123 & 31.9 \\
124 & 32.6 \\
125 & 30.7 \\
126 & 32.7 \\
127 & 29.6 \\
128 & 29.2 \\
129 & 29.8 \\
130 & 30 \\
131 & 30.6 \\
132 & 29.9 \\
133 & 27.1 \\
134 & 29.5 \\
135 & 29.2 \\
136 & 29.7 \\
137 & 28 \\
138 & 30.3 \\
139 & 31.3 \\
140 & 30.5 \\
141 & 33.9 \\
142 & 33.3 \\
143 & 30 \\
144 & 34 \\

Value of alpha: 32.6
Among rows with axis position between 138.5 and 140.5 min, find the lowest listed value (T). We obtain 30.5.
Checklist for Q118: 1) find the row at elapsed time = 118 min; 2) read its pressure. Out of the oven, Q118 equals 31.1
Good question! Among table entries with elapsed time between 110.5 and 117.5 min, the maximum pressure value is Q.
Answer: 33.1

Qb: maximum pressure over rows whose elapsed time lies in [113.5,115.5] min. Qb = 33.1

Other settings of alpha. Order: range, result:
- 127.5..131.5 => 29.9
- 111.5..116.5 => 32.2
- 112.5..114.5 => 33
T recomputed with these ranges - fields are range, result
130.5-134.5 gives 27.1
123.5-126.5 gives 30.7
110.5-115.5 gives 31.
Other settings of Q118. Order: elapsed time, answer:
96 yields 27.4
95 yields 25.7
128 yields 29.2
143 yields 30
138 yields 30.3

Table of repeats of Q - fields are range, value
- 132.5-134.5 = 29.5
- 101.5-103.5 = 31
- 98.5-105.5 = 31.3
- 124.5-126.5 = 32.7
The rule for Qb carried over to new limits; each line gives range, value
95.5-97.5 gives 27.4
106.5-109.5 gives 34.9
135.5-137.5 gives 29.7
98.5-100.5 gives 27.2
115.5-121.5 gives 32.5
